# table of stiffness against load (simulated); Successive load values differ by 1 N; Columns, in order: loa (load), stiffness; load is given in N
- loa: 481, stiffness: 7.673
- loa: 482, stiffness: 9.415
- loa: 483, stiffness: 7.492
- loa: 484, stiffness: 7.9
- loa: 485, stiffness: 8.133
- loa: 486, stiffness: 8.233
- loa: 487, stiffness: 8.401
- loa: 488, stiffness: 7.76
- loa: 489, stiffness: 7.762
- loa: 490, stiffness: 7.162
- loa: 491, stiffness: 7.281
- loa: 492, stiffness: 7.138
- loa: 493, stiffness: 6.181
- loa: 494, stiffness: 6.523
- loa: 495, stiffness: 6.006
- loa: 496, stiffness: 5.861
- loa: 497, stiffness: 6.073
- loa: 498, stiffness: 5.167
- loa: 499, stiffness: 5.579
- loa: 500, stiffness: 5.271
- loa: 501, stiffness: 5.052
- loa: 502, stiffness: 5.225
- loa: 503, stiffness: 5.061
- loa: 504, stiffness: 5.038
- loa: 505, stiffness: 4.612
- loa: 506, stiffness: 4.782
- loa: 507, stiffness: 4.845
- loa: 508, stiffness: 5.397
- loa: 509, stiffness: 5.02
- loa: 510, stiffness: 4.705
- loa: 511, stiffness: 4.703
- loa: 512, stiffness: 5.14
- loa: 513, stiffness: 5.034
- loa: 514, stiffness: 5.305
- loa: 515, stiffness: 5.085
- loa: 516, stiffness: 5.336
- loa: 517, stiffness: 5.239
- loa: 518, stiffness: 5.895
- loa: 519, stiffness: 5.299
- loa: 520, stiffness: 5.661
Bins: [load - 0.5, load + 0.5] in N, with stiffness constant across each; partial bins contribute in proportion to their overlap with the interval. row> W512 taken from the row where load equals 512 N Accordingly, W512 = 5.14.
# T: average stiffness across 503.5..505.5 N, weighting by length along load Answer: 4.83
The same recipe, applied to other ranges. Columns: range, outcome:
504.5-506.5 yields 4.7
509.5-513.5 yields 4.9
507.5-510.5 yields 5.04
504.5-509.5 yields 4.93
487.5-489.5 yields 7.76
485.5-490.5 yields 7.86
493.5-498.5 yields 5.93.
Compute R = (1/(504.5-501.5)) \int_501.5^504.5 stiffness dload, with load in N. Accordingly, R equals 5.11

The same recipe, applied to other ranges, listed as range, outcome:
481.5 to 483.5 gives 8.45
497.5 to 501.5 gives 5.27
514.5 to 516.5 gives 5.21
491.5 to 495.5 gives 6.46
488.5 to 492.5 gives 7.34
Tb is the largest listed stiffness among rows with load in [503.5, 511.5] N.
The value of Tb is 5.397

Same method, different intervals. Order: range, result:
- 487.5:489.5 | 7.762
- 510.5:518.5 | 5.895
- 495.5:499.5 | 6.073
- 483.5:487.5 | 8.401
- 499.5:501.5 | 5.271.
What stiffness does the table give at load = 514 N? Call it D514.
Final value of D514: 5.305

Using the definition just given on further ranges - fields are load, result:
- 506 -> 4.782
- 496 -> 5.861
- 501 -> 5.052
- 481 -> 7.673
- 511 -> 4.703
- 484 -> 7.9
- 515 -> 5.085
